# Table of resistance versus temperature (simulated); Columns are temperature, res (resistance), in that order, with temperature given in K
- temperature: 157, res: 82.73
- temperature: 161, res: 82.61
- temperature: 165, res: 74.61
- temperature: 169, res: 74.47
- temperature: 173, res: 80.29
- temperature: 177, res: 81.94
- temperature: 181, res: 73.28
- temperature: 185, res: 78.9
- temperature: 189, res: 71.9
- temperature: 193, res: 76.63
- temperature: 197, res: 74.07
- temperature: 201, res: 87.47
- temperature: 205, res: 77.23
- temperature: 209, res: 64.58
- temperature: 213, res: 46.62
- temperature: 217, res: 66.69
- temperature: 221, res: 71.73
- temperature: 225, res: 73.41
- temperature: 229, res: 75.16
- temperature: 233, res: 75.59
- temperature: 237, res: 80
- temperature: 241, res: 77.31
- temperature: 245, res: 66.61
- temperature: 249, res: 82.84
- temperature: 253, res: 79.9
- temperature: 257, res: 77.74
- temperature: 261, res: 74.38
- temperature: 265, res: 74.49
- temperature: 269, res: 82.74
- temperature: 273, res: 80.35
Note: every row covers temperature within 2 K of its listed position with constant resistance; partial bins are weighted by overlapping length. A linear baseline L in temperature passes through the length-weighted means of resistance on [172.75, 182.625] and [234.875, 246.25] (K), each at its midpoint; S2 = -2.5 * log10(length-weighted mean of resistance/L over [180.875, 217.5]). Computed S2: 0.08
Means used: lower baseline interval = 78.4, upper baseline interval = 75.2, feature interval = 71.9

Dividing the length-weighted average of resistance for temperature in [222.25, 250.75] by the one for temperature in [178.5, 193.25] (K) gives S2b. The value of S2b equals 1.01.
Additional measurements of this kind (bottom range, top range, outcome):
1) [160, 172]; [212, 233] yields 0.89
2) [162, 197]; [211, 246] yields 0.92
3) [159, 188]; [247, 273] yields 1.01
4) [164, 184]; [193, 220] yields 0.91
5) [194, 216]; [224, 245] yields 1.08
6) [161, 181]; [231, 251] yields 0.98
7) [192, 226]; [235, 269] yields 1.09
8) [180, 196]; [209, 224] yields 0.84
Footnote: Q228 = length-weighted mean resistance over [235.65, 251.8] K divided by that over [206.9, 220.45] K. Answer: 1.26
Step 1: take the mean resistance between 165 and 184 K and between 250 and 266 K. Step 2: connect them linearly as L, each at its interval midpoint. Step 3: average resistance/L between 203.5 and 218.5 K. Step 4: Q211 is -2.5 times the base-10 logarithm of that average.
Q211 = 0.217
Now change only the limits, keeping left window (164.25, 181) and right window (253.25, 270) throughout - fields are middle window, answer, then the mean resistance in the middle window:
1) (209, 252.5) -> 0.08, 71.6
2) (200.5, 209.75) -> 0.02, 76.2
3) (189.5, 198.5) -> 0.04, 74.8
